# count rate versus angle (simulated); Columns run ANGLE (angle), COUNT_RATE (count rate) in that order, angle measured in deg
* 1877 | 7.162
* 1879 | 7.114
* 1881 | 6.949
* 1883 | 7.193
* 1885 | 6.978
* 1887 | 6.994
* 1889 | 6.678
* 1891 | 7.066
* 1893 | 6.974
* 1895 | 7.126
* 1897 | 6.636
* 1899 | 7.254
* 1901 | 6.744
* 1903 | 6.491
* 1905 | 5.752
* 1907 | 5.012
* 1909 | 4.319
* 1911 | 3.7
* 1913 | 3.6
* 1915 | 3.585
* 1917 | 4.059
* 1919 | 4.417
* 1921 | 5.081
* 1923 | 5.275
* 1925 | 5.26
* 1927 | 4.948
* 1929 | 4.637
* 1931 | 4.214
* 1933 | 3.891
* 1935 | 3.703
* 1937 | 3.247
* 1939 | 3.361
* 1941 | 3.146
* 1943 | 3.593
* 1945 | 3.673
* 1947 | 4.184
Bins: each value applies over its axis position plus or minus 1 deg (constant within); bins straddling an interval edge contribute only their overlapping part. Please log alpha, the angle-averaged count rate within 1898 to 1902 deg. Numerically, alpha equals 7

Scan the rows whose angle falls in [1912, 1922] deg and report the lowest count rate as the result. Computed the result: 3.585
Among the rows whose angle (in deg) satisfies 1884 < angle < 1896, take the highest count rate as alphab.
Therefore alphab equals 7.126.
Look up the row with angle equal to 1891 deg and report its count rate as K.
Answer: 7.066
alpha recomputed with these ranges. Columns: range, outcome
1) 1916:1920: 4.24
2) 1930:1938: 3.76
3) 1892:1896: 7.05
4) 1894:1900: 7.01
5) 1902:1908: 5.75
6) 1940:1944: 3.37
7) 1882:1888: 7.05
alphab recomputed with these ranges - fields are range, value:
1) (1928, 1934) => 4.637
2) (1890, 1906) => 7.254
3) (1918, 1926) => 5.275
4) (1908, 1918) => 4.319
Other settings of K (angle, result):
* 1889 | 6.678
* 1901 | 6.744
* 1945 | 3.673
